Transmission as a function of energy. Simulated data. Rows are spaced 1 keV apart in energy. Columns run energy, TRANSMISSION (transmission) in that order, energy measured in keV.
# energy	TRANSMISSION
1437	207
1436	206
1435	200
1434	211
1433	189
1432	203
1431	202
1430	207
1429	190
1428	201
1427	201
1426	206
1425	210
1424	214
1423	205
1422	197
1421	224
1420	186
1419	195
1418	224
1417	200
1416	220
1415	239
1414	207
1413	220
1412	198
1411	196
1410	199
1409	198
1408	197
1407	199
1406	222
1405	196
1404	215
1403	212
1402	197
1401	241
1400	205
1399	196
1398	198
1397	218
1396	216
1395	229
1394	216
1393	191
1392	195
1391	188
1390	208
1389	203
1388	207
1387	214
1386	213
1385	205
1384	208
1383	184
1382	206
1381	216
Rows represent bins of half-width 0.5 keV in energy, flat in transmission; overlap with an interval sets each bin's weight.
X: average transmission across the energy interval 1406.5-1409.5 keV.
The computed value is 198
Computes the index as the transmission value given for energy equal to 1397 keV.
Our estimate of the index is 218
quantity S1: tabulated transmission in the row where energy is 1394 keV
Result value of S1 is 216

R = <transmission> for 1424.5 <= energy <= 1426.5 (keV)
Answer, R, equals 208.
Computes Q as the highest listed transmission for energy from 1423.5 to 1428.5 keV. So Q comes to 214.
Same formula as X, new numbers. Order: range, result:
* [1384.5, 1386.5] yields 209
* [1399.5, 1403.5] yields 214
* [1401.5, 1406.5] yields 208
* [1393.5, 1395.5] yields 222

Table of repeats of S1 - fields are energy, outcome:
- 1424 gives 214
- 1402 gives 197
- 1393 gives 191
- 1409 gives 198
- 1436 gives 206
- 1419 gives 195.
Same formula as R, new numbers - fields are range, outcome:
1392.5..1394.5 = 204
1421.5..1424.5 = 205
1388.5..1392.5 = 198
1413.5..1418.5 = 218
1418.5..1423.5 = 201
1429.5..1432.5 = 204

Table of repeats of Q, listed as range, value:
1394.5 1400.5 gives 229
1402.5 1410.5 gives 222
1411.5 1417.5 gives 239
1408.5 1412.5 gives 199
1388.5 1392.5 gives 208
